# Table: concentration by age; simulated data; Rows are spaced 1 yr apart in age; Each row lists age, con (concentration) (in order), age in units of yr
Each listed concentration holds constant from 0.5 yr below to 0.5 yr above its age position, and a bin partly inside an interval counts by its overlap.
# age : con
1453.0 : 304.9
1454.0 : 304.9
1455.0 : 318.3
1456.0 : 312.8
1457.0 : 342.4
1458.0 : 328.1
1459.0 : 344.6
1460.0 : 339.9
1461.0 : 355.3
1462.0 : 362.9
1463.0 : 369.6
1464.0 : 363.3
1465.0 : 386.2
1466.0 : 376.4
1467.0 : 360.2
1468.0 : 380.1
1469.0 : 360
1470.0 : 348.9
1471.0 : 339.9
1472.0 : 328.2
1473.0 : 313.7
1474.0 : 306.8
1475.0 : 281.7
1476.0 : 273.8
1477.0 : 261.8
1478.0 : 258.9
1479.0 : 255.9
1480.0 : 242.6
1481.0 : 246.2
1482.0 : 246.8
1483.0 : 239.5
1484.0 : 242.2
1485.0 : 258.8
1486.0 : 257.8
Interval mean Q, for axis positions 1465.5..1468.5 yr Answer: 372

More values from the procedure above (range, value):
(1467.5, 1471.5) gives 357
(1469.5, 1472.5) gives 339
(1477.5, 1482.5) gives 250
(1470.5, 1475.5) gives 314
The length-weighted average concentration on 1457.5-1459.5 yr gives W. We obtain 336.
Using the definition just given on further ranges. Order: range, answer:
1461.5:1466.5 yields 372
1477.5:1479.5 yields 257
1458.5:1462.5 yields 351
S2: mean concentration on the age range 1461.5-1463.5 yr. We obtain 366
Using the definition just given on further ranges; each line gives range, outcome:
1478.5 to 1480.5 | 249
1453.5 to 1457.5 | 320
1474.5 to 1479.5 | 266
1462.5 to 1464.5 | 366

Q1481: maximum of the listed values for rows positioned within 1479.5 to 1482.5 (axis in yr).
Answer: 246.8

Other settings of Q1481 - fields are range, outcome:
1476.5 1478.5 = 261.8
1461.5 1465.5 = 386.2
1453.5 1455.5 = 318.3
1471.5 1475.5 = 328.2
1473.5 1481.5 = 306.8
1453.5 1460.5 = 344.6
